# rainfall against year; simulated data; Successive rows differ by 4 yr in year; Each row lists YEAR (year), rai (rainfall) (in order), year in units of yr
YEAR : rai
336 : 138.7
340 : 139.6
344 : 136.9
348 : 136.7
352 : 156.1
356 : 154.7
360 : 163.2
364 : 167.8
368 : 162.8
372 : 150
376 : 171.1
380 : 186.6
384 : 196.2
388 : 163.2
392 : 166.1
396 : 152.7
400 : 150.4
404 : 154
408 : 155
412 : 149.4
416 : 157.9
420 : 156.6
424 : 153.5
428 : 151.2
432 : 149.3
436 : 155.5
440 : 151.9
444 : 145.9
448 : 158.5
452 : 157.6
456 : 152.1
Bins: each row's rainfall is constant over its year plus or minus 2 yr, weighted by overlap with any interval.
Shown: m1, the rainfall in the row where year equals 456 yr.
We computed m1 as 152.1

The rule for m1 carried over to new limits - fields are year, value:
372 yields 150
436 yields 155.5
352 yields 156.1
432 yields 149.3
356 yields 154.7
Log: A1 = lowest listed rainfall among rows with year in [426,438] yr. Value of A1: 149.3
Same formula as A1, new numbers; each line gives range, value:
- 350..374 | 150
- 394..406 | 150.4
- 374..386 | 171.1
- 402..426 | 149.4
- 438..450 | 145.9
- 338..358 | 136.7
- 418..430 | 151.2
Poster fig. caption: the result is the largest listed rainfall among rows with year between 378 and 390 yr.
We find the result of 196.2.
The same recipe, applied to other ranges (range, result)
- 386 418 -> 166.1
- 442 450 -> 158.5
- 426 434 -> 151.2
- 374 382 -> 186.6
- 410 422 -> 157.9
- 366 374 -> 162.8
